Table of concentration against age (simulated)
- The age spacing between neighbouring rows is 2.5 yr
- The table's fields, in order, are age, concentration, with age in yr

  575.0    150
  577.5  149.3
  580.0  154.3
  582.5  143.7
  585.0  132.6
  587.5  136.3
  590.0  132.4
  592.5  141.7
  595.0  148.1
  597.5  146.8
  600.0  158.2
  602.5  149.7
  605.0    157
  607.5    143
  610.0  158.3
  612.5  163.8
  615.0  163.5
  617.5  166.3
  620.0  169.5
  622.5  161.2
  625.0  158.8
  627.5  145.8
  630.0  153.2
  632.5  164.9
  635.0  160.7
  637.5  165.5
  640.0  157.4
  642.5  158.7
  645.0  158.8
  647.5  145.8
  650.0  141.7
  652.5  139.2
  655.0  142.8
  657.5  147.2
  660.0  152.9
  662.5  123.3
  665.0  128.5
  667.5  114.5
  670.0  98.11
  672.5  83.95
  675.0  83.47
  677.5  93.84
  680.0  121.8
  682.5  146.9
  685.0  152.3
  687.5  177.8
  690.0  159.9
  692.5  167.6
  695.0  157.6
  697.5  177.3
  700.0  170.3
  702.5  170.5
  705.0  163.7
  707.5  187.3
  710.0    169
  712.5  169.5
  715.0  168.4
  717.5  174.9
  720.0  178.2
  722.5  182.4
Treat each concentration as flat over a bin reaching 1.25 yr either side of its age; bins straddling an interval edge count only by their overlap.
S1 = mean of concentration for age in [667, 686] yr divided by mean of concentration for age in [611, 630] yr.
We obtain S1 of 0.7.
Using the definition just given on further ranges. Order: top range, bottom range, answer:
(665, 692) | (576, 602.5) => 0.86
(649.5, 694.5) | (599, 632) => 0.84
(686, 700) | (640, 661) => 1.13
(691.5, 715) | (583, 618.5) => 1.14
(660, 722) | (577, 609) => 1.02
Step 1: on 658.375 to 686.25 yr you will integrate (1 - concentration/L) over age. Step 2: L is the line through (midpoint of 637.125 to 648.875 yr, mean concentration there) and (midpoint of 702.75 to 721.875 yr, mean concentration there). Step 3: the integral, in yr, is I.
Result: 7.7 yr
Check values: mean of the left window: 156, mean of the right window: 173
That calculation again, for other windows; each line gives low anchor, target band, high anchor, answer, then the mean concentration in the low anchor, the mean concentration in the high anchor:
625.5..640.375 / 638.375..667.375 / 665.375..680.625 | -3.5 yr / 158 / 100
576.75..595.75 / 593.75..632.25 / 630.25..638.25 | -0.8 yr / 142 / 162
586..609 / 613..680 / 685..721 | 6.4 yr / 146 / 170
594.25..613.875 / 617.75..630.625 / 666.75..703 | -0.8 yr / 153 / 138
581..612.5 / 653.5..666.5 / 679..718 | 1.6 yr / 146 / 165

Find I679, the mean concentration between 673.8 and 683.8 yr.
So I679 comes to 112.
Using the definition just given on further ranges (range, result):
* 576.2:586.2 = 145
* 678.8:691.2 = 152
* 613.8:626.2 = 164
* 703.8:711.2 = 173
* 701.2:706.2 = 167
